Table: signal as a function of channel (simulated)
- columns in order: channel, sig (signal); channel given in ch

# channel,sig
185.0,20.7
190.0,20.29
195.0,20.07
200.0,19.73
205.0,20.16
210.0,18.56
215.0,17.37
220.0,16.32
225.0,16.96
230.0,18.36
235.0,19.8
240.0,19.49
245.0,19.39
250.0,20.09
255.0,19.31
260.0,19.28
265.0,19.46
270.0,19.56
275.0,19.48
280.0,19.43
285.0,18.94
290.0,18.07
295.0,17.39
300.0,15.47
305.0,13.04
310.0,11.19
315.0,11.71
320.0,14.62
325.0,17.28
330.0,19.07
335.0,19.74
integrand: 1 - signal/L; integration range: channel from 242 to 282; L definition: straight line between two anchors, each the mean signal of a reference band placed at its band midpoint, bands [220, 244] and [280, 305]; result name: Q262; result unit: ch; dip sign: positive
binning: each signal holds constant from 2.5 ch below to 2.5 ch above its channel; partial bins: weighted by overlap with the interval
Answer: -3.72 ch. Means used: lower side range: 18.5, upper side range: 17.2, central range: 19.5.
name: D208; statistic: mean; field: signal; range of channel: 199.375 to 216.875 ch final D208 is 18.9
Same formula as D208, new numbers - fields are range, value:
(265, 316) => 16.7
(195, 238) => 18.5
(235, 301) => 19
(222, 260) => 19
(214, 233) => 17.3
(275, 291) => 19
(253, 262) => 19.3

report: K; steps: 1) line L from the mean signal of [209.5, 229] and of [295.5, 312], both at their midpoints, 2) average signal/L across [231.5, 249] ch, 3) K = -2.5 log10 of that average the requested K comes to -0.19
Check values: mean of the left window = 17.3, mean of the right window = 13.8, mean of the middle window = 19.5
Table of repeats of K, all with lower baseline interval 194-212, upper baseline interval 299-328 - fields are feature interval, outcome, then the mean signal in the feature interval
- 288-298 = -0.177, 17.6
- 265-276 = -0.207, 19.5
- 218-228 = 0.113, 16.7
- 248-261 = -0.156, 19.6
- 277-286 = -0.232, 19.2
